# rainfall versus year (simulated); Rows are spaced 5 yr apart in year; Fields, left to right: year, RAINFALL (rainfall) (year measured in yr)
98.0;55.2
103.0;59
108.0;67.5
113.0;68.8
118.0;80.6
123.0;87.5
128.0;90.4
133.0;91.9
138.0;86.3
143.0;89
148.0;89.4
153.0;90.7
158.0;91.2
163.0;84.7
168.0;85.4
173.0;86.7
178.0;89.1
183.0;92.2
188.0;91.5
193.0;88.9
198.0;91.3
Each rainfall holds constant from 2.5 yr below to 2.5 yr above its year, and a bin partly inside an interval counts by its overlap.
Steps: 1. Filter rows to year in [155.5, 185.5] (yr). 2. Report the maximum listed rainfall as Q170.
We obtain 92.2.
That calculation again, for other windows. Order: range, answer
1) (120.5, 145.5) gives 91.9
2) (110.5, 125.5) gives 87.5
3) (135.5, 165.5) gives 91.2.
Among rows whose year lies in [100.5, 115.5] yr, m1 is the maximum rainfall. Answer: 68.8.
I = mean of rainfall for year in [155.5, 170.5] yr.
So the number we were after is 87.1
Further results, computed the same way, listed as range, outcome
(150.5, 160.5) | 91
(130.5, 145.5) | 89.1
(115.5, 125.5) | 84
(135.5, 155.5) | 88.8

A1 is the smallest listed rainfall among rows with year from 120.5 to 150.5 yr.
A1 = 86.3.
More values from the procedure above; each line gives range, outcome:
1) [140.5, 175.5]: 84.7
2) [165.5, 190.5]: 85.4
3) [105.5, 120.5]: 67.5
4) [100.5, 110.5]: 59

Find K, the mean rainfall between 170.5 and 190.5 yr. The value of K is 89.9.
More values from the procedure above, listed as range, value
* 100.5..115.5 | 65.1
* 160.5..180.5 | 86.5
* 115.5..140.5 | 87.3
